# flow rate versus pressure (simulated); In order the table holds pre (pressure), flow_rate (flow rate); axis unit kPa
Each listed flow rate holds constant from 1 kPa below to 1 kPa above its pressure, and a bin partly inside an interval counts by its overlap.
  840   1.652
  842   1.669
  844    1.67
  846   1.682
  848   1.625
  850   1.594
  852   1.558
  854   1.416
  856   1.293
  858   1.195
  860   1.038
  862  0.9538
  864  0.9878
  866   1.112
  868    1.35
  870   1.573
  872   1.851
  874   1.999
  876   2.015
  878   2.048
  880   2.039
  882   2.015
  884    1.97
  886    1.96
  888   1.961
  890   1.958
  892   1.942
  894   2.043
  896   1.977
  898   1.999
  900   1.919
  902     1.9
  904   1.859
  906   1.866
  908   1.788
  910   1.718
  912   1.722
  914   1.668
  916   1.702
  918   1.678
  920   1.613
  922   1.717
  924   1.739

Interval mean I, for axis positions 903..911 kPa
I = 1.81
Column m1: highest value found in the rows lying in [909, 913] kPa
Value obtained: 1.722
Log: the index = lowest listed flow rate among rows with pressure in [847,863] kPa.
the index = 0.9538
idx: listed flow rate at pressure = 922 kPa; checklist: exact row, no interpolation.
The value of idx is 1.717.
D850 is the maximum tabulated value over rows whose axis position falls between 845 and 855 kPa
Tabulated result 1.682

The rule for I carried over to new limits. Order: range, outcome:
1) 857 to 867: 1.06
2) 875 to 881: 2.03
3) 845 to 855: 1.57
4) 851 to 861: 1.3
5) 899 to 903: 1.91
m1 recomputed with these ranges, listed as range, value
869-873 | 1.851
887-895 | 2.043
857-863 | 1.195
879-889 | 2.039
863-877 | 2.015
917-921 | 1.678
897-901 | 1.999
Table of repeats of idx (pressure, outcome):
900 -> 1.919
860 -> 1.038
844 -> 1.67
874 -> 1.999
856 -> 1.293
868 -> 1.35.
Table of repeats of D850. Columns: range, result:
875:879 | 2.048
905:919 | 1.866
